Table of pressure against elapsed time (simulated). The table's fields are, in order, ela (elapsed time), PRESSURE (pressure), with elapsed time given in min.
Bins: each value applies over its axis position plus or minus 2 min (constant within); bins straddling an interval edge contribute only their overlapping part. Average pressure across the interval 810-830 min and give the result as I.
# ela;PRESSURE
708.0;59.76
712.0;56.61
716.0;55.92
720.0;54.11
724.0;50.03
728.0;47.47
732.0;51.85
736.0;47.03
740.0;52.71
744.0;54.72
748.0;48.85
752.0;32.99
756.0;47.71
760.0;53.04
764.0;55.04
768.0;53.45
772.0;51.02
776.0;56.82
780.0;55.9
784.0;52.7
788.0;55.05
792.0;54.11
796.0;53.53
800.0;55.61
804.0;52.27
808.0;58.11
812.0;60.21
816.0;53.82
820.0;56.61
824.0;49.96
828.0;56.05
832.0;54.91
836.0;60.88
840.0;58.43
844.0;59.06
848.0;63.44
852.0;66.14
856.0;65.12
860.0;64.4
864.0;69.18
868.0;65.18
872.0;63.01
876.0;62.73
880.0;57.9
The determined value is 55.3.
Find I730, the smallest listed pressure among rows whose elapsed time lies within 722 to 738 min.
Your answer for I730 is 47.03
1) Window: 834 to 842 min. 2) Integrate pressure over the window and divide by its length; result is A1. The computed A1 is 59.7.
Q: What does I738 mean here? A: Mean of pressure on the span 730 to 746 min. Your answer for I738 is 51.6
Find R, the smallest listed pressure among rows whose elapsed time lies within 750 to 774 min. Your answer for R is 32.99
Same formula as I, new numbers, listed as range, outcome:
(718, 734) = 50.9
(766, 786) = 54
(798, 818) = 56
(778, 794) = 54.4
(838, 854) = 61.8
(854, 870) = 66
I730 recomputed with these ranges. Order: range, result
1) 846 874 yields 63.01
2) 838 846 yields 58.43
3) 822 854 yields 49.96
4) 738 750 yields 48.85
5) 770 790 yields 51.02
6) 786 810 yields 52.27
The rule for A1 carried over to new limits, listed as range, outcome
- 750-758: 40.4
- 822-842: 56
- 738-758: 47.4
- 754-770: 52.3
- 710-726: 54.2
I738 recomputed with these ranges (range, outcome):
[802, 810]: 55.2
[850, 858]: 65.6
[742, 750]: 51.8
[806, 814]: 59.2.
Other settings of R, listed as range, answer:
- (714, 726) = 50.03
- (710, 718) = 55.92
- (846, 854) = 63.44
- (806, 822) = 53.82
